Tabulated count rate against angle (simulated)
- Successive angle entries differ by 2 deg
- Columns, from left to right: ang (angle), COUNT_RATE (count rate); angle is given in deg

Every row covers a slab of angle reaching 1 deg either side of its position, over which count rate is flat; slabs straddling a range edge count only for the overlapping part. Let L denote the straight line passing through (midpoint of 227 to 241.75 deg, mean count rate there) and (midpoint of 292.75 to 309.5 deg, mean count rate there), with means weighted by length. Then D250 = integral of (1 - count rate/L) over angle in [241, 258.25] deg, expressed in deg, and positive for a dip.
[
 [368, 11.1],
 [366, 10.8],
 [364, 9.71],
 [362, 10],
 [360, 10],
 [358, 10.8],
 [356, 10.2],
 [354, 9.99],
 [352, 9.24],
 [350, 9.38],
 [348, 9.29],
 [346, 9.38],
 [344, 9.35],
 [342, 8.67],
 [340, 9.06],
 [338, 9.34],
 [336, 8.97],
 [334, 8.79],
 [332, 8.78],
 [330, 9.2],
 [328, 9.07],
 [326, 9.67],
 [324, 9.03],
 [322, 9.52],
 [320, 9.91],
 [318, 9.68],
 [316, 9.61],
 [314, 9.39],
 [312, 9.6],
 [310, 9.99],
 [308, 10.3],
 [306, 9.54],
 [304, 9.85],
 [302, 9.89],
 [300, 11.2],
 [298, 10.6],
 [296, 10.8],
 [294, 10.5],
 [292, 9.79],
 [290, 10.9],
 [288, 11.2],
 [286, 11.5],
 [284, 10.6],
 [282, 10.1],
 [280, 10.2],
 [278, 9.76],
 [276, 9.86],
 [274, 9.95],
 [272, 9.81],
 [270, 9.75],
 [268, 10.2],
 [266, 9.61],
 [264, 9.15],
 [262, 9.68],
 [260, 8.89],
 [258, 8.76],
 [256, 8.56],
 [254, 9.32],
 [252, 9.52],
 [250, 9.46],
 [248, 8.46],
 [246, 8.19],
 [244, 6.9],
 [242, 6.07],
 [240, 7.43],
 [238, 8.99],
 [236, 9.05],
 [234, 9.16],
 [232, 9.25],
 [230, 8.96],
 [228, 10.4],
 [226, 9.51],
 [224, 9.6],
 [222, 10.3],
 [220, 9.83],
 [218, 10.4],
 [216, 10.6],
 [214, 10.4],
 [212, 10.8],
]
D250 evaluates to 1.64 deg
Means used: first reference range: 8.88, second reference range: 10.3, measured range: 8.34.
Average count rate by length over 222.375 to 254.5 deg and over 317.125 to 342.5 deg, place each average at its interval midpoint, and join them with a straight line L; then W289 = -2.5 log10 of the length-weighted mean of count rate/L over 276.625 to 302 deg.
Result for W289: -0.17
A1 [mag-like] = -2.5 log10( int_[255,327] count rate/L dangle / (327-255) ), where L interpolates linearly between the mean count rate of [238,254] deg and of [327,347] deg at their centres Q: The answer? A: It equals -0.156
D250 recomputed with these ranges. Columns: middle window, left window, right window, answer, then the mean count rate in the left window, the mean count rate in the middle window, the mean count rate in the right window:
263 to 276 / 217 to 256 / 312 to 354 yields -0.96 deg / 8.98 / 9.75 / 9.29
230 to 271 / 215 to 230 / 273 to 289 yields 5.54 deg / 10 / 8.82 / 10.4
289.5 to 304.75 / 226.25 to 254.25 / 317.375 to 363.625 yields -2.22 deg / 8.66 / 10.4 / 9.45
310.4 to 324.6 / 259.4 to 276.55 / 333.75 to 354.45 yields -0.29 deg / 9.67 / 9.57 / 9.22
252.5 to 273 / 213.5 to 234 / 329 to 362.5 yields 0.75 deg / 9.88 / 9.38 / 9.43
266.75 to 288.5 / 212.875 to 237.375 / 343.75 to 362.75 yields -1.02 deg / 9.78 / 10.2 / 9.78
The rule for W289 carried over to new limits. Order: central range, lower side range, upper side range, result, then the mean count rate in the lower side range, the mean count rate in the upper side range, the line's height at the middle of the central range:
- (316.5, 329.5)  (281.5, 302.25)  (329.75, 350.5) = 0.02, 10.7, 9.1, 9.66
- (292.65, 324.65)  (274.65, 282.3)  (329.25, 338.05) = -0.06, 9.97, 8.98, 9.43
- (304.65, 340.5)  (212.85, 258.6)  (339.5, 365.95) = 0.01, 9.1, 9.67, 9.53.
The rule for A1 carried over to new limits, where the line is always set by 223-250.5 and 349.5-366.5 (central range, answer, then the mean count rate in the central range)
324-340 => 0.070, 9.11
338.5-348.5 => 0.079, 9.15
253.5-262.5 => -0.012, 8.99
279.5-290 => -0.171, 10.8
